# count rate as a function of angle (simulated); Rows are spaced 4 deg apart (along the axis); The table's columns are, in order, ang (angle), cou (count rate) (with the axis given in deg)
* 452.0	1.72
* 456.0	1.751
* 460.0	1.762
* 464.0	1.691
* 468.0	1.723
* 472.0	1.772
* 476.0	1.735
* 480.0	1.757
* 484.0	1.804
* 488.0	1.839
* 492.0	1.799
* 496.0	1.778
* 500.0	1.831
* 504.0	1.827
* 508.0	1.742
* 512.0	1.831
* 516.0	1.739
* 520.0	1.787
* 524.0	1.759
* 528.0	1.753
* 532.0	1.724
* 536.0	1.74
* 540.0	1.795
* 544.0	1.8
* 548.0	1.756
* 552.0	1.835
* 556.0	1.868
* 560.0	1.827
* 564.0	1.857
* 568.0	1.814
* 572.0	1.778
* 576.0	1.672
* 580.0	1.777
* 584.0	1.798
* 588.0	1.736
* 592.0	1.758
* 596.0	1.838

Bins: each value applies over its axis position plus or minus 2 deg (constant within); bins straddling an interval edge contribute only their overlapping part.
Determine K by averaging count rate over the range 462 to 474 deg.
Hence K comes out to 1.73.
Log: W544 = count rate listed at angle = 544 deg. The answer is 1.8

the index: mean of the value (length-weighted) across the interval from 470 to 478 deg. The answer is 1.75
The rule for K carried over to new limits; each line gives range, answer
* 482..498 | 1.8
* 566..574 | 1.8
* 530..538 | 1.73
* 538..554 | 1.8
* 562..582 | 1.78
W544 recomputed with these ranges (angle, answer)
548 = 1.756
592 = 1.758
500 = 1.831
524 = 1.759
